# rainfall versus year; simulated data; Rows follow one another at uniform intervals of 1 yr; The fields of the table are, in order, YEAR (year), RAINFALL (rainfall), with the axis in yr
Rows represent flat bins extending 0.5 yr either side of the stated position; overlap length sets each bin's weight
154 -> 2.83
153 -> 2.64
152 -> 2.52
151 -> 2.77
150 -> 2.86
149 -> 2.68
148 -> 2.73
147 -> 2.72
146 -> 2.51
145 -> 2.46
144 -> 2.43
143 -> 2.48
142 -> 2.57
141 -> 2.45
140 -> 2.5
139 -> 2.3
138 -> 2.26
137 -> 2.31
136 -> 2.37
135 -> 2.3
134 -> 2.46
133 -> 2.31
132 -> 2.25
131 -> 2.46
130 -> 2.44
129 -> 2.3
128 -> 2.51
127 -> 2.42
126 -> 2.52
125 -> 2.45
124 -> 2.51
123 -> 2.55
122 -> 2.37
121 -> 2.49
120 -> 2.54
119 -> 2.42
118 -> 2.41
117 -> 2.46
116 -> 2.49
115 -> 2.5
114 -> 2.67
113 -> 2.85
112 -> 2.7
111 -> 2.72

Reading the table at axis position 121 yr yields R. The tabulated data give 2.49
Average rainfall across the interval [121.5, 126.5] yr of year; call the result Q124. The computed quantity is 2.48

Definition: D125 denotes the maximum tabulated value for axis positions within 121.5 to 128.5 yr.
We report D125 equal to 2.55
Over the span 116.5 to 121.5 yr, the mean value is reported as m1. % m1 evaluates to 2.46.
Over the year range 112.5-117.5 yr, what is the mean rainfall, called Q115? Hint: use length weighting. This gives 2.59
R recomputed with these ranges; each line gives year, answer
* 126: 2.52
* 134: 2.46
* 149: 2.68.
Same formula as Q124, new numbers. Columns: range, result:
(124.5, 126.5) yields 2.49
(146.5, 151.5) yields 2.75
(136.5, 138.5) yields 2.29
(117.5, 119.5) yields 2.42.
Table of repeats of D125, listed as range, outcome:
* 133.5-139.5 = 2.46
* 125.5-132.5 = 2.52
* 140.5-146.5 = 2.57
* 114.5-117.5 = 2.5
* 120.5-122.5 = 2.49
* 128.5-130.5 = 2.44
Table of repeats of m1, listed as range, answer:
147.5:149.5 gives 2.71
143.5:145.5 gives 2.45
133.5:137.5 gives 2.36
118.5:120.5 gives 2.48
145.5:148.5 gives 2.65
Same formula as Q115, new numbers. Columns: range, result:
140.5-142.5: 2.51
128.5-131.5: 2.4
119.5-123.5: 2.49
